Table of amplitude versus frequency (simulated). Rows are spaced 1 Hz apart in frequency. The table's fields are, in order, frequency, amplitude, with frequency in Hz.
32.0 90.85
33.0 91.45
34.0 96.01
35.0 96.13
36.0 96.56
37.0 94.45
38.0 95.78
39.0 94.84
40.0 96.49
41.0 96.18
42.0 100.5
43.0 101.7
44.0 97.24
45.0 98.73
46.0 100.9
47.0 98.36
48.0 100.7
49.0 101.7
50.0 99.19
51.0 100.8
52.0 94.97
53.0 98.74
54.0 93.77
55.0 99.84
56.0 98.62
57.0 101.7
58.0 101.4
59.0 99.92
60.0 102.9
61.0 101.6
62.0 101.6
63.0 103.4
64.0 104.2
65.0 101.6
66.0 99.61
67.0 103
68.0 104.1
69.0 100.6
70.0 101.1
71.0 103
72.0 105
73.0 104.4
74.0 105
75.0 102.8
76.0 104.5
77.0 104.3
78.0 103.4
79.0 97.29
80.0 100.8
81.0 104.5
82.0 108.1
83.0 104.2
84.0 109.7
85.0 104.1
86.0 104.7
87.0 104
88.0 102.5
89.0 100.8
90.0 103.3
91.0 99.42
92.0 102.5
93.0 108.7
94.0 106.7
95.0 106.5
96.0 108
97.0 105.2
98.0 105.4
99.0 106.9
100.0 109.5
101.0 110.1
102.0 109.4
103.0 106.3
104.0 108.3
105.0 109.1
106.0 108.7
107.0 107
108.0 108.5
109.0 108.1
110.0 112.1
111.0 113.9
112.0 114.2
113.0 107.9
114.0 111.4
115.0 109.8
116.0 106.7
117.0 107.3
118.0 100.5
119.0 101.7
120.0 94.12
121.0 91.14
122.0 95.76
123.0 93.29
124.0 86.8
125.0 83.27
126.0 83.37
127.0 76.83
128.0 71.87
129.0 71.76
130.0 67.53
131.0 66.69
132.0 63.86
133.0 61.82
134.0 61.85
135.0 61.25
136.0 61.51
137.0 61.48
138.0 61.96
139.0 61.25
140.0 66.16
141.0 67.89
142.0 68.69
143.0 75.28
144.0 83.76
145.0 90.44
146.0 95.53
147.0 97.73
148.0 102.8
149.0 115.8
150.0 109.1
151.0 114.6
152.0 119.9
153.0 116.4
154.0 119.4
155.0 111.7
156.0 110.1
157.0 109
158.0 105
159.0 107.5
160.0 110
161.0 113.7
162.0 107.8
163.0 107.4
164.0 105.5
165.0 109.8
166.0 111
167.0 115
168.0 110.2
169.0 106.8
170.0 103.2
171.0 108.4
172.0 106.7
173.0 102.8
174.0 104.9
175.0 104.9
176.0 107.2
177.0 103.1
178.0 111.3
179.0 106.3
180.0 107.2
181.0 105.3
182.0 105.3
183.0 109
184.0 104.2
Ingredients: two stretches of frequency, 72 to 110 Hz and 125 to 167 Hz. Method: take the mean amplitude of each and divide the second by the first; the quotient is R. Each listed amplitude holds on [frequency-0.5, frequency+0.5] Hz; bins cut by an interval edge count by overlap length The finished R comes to 0.85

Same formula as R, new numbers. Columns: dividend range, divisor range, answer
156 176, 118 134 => 1.34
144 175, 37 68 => 1.08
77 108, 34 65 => 1.07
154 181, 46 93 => 1.06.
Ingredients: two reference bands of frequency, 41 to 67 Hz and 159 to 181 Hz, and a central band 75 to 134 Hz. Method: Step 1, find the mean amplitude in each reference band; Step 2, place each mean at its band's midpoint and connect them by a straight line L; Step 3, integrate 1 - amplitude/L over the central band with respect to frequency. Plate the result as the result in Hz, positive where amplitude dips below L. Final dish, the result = 2.2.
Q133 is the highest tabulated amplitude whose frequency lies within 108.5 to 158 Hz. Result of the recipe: 119.9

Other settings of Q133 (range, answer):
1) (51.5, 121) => 114.2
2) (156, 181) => 115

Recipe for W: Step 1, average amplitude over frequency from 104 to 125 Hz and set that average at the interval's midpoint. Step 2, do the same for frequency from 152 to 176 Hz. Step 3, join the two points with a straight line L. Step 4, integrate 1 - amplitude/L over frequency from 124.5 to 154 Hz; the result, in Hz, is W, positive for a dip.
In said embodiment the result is 7.02 Hz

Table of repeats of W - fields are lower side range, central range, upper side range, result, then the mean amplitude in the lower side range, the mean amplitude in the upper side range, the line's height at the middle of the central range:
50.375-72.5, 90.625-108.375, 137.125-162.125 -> -1.4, 101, 97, 99.2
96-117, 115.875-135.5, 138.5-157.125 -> 4.1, 109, 96.4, 103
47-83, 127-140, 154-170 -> 5.1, 102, 109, 107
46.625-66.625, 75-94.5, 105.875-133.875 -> -1.4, 100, 93.2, 97.1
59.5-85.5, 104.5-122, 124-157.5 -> -2.7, 103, 84.6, 92.1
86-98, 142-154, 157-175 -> 0.7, 104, 108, 107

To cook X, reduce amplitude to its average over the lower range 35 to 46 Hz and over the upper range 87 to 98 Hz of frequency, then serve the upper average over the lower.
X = 1.07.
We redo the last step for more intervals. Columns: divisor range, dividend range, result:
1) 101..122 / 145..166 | 1.02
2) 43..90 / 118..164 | 0.88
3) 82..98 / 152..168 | 1.06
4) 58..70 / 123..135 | 0.71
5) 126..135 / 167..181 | 1.56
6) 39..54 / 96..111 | 1.10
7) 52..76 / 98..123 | 1.05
